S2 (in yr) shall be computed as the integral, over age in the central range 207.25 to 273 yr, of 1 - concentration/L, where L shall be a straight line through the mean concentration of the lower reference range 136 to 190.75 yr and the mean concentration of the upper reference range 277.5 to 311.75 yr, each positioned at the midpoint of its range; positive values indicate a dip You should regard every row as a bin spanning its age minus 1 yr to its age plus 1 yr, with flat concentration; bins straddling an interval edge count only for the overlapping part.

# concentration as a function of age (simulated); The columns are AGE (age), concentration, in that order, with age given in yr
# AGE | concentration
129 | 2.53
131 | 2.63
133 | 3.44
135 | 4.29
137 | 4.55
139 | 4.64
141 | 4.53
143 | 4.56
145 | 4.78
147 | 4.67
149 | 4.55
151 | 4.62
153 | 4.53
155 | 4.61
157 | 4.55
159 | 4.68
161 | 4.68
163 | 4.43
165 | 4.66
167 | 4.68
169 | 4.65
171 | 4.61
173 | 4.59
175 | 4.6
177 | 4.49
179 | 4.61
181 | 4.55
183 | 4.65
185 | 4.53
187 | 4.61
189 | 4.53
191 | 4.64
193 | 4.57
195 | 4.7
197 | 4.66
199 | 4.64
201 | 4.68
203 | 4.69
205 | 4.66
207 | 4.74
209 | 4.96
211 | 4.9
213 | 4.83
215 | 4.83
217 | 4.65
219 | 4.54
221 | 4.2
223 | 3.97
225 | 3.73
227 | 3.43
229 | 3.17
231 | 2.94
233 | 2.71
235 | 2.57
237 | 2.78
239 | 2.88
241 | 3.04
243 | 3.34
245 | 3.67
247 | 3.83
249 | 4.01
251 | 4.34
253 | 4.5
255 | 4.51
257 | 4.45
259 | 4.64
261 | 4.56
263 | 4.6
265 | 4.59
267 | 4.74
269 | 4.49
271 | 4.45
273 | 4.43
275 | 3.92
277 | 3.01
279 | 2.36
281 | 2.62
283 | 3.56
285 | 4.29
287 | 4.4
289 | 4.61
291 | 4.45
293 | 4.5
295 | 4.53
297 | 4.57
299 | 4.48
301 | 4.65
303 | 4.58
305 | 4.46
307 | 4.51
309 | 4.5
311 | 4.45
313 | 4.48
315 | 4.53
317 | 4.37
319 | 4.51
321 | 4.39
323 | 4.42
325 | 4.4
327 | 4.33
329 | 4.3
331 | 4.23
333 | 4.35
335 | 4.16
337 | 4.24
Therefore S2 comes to 4.8 yr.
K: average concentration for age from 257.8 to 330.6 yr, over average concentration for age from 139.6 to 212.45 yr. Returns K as 0.93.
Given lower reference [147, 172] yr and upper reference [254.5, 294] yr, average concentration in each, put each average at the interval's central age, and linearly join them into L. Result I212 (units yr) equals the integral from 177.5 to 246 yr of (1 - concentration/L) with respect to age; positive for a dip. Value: 4.2 yr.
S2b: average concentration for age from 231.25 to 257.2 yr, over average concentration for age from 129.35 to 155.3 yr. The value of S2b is 0.8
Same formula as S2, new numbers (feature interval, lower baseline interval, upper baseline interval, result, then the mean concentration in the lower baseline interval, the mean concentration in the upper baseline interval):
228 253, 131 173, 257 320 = 5.9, 4.49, 4.29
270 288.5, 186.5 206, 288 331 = 3.4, 4.64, 4.47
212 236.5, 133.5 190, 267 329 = 3.6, 4.58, 4.25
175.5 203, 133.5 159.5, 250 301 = -1.0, 4.56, 4.23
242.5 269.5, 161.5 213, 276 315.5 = 0.1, 4.65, 4.17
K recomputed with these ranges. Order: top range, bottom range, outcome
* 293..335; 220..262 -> 1.21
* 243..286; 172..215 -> 0.87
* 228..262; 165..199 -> 0.79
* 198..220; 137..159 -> 1.03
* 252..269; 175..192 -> 1.00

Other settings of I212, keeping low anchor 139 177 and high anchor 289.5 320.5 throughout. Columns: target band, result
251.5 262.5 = 0.03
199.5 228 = 0.50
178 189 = 0.01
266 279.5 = 1.66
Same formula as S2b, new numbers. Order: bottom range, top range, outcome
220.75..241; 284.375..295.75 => 1.40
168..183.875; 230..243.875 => 0.63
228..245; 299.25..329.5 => 1.50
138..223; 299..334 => 0.96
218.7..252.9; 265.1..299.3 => 1.17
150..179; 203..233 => 0.92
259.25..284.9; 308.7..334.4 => 1.11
